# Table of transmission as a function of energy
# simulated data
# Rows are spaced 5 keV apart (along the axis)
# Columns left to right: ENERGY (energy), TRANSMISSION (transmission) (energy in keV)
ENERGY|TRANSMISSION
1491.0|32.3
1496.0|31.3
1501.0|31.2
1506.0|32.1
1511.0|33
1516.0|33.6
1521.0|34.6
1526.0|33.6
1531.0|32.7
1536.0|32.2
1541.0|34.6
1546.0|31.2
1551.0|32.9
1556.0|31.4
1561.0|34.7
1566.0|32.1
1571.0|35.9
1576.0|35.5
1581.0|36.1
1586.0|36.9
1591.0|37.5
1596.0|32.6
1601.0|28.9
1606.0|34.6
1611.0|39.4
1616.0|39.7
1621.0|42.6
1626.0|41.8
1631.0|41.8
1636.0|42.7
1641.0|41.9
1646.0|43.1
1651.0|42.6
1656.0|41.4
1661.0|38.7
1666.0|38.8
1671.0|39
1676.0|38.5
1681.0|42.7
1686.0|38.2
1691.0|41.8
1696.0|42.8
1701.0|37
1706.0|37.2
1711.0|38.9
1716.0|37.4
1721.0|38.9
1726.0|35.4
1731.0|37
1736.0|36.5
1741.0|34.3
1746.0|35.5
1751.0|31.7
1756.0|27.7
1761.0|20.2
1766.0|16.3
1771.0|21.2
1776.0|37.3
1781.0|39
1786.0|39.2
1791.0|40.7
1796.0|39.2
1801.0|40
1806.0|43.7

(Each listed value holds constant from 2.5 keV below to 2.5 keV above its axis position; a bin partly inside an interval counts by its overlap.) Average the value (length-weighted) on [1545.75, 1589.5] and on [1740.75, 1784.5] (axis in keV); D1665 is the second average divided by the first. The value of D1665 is 0.85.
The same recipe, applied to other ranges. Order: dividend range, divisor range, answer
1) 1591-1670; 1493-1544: 1.20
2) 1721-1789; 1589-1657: 0.81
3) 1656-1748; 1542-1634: 1.07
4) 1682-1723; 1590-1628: 1.06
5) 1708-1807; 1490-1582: 1.04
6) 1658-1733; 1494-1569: 1.19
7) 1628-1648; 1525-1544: 1.28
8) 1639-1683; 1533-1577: 1.22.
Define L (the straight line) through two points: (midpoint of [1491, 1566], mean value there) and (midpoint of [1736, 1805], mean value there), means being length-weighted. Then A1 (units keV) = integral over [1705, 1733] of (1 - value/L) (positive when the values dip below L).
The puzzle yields -3.96 keV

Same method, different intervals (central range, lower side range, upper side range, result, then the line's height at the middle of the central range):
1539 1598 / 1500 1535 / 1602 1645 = 3.56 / 36.5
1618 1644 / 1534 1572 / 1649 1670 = -2.61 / 38.3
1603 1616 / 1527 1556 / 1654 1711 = -0.43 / 36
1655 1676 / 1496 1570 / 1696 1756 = -2.41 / 35.2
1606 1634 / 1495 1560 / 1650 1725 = -2.98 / 36.6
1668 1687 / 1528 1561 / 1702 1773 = -4.31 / 32.3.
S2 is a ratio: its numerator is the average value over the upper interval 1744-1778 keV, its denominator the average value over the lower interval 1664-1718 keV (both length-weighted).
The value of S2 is 0.68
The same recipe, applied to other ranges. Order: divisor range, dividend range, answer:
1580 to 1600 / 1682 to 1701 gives 1.15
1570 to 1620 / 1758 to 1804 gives 0.91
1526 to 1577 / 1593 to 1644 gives 1.16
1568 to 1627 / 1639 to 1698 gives 1.11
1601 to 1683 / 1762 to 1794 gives 0.79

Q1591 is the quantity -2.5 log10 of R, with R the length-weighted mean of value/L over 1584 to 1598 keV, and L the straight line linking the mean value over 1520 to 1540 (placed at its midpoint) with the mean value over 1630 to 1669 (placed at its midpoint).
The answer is 0.05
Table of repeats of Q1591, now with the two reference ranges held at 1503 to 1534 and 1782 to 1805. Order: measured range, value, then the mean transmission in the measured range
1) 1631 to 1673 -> -0.13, 41.1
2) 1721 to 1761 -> 0.16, 33.5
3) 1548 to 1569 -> 0.05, 32.8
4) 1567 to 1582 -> -0.03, 35.4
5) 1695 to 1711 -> -0.02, 38.6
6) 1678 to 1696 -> -0.10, 41.1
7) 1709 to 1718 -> 0.00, 38.1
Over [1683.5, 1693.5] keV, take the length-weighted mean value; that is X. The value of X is 40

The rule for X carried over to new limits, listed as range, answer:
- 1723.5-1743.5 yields 35.8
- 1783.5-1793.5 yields 40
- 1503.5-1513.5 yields 32.5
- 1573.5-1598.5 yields 35.7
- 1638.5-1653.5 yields 42.5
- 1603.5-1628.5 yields 39.6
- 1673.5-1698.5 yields 40.8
